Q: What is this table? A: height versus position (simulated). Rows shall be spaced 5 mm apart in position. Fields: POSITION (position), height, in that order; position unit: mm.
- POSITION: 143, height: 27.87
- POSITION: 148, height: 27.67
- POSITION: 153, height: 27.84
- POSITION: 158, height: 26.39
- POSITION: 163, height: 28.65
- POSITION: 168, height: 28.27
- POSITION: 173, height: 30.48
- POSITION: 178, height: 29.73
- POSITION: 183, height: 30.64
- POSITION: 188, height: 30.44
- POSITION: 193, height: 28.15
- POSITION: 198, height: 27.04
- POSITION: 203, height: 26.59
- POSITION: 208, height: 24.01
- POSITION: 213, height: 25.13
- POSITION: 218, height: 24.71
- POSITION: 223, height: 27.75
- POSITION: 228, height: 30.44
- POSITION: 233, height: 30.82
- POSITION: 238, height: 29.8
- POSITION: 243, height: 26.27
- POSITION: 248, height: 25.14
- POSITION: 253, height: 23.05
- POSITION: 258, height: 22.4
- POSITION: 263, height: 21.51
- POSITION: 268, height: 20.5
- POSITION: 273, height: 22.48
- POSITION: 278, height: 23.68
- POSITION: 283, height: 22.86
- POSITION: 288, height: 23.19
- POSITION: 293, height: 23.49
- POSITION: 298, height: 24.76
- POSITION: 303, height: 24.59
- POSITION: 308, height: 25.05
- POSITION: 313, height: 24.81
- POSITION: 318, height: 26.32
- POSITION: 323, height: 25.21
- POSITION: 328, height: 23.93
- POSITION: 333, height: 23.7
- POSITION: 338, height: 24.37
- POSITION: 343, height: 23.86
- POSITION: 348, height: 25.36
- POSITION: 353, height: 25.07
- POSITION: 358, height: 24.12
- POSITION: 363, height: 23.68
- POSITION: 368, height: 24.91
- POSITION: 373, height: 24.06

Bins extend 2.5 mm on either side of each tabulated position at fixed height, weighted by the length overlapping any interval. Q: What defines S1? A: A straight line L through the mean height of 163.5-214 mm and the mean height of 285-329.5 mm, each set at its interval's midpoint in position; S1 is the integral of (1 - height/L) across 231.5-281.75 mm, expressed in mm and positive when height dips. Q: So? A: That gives 3.4 mm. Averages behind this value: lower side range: 28.2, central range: 24.4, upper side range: 24.6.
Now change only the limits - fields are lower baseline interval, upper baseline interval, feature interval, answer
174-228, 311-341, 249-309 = 6.2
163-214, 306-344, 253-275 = 3.7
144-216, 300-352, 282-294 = 1.1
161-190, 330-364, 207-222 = 1.8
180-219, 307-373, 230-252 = -1.1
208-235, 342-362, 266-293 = 3.6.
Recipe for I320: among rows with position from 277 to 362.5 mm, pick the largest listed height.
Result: 26.32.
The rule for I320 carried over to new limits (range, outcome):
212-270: 30.82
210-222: 25.13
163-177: 30.48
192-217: 28.15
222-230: 30.44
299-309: 25.05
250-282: 23.68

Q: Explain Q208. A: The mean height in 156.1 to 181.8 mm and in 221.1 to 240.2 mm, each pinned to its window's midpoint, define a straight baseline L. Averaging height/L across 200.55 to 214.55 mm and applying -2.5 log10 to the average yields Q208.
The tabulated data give 0.17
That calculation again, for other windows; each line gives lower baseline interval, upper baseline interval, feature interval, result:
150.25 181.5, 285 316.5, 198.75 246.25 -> -0.02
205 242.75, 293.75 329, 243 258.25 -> 0.11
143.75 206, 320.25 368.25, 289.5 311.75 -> 0.04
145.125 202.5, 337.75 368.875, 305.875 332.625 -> 0.01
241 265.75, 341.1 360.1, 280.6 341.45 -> -0.01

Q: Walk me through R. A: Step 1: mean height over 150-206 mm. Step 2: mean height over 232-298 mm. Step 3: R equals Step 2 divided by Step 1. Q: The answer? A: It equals 0.85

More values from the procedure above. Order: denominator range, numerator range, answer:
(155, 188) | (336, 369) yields 0.84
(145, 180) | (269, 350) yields 0.85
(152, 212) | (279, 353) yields 0.87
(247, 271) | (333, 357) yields 1.10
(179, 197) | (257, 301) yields 0.77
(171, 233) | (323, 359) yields 0.87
